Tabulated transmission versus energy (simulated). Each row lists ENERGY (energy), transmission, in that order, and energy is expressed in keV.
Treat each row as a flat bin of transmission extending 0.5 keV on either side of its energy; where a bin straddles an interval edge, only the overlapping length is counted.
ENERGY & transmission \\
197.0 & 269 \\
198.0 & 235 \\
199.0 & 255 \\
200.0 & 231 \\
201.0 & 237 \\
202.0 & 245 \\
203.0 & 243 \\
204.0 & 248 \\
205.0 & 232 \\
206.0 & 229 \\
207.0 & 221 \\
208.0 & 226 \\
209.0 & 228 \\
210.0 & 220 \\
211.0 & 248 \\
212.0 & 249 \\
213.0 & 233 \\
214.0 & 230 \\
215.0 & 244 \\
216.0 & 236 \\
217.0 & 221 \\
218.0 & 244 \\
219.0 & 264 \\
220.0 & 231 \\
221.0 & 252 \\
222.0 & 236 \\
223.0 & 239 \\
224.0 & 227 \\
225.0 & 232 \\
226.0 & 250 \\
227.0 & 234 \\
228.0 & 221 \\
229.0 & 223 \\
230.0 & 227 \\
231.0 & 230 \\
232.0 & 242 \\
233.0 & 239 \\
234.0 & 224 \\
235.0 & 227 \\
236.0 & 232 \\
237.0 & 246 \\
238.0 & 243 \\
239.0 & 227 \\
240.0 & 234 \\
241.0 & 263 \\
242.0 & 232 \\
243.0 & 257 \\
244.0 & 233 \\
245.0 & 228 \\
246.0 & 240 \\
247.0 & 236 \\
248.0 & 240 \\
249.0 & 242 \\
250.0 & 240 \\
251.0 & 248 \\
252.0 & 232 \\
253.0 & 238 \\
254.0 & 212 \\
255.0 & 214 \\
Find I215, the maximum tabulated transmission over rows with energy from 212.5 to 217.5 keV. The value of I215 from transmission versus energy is 244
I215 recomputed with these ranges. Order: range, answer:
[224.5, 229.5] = 250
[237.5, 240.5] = 243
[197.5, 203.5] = 255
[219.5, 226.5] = 252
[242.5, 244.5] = 257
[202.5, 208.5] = 248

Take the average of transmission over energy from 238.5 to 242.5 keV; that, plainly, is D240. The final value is 239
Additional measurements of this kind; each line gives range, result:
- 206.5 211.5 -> 229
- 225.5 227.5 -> 242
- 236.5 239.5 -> 239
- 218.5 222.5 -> 246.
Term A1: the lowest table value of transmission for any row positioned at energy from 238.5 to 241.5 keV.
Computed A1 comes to 227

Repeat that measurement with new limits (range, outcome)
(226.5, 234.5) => 221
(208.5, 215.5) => 220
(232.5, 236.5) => 224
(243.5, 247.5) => 228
